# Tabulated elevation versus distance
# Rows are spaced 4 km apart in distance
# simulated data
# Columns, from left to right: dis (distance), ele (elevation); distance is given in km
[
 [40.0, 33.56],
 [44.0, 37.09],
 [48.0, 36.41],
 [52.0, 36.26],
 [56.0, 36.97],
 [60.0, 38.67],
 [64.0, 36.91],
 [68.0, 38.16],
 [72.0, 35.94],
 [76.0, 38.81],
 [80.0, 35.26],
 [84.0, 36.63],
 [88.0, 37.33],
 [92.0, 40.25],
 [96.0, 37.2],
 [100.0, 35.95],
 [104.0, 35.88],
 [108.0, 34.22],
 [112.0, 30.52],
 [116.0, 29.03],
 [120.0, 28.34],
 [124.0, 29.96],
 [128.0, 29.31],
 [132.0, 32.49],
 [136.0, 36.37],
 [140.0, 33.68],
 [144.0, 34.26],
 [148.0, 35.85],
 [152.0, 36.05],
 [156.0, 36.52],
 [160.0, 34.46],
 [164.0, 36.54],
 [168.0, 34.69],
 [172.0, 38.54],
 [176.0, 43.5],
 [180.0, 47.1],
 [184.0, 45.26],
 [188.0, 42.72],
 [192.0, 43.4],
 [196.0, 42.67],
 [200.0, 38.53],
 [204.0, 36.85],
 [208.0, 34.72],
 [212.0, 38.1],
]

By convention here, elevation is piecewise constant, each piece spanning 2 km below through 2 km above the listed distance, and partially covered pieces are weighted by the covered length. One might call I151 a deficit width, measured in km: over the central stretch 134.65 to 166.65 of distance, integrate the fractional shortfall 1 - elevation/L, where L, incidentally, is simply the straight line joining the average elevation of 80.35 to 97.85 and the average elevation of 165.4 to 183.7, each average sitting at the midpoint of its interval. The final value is 3.8 km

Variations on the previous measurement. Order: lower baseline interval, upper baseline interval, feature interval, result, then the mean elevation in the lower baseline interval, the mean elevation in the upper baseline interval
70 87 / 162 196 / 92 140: 6.8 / 36.7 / 41.5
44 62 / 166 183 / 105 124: 4.1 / 37.1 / 41.2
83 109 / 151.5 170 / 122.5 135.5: 1.8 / 36.9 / 35.6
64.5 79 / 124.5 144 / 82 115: -0.3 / 37.4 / 32.9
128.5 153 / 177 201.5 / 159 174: 1.1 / 34.4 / 43.4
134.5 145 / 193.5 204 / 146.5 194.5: -2.6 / 34.7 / 40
